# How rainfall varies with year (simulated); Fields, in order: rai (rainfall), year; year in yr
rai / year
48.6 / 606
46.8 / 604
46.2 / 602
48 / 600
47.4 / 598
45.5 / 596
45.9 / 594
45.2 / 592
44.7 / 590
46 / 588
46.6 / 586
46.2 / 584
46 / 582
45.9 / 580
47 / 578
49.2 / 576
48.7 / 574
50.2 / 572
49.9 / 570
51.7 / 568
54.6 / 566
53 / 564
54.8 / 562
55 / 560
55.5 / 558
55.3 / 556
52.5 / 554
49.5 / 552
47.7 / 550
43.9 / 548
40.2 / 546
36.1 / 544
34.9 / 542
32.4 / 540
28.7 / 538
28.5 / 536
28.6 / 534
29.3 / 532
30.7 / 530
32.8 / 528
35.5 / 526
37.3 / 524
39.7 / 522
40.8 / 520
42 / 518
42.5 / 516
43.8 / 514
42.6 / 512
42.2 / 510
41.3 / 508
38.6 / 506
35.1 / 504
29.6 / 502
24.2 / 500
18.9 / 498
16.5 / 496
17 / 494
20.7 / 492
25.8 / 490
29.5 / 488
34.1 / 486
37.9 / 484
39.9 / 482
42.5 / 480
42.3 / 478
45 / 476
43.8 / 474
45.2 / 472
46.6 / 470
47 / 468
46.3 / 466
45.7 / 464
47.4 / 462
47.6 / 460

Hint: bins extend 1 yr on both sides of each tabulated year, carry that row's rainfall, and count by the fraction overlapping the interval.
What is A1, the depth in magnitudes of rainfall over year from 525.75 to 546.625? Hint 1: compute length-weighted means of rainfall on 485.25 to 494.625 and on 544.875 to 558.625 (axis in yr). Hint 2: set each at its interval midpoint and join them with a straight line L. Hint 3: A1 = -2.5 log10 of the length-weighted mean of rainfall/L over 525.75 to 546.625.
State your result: 0.31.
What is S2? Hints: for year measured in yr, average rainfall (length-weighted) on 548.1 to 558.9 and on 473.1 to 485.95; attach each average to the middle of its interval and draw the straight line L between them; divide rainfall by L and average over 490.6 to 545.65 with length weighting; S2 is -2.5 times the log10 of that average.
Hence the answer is 0.38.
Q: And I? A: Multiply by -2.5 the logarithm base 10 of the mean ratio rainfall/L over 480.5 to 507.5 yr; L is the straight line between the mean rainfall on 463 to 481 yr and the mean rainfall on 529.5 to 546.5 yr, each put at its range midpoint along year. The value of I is 0.37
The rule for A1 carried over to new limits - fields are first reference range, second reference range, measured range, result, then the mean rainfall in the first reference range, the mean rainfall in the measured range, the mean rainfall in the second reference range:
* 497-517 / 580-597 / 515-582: -0.05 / 35.9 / 43.2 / 45.8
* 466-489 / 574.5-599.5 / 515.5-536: 0.23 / 41.5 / 35.4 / 46.4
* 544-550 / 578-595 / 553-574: -0.21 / 42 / 53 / 45.9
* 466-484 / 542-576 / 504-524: 0.14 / 43.8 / 41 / 49.5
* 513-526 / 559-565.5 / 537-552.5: 0.25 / 40.6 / 38.8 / 54.3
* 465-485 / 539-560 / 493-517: 0.33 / 43.6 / 32.7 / 45.3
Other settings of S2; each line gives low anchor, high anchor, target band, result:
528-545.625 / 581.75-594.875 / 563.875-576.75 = -0.24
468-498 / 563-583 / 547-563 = -0.11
